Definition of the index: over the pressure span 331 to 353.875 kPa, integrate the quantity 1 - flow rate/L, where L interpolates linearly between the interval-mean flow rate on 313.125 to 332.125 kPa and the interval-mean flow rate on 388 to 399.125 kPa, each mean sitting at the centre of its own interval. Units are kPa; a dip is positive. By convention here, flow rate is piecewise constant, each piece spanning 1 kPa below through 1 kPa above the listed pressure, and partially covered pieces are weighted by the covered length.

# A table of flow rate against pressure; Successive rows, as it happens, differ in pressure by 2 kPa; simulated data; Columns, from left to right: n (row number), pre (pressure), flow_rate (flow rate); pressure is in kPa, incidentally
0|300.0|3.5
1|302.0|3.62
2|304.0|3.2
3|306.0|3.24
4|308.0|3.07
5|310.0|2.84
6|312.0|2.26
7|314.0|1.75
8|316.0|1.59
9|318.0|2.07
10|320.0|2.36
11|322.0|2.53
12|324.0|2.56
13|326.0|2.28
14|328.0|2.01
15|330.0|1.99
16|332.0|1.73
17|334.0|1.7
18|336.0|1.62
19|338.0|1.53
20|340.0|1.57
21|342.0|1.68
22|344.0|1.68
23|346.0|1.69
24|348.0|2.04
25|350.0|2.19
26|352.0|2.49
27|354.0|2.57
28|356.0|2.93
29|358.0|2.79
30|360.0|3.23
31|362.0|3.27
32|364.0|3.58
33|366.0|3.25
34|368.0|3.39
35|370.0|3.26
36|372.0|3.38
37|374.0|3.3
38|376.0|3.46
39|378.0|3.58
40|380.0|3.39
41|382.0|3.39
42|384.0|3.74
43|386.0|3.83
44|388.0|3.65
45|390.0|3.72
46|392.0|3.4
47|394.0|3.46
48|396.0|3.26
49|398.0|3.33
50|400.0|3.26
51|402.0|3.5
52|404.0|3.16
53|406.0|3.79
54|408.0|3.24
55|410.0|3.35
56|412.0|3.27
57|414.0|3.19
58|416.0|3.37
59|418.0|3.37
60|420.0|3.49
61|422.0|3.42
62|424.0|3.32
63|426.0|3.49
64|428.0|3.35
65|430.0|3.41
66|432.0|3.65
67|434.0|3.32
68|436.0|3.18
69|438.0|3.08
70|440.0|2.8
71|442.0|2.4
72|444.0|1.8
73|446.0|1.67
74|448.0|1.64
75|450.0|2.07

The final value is 5.99 kPa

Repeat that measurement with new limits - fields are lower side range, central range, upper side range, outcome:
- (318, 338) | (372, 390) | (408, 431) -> -4.67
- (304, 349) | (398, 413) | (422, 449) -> -3.95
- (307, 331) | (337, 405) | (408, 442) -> -4.93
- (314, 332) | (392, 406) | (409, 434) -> -1.21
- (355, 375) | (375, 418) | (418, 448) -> -4.38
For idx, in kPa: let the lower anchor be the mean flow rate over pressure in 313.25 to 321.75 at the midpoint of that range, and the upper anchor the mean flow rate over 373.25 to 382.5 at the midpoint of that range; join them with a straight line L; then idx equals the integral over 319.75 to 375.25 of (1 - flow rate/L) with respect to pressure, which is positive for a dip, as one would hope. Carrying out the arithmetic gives 5.5 kPa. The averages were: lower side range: 2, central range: 2.46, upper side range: 3.43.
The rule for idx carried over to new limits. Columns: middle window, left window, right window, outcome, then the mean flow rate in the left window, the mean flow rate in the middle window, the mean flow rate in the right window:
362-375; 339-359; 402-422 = -4.2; 2.16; 3.35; 3.37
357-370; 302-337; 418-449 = -3.5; 2.32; 3.25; 2.95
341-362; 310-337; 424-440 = 0.2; 2.06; 2.37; 3.32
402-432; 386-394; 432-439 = 0.1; 3.6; 3.39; 3.26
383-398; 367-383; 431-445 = -1.3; 3.39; 3.56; 2.89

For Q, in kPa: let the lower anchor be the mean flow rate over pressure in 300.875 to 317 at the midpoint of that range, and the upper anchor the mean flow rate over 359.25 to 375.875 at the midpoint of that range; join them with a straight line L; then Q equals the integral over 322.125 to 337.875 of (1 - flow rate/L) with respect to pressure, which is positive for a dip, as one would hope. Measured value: 5.03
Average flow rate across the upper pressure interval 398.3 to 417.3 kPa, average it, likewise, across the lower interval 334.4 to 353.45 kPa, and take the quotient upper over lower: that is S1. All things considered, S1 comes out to 1.8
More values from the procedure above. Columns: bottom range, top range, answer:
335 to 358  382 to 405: 1.71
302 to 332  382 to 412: 1.43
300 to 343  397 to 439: 1.48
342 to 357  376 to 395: 1.63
